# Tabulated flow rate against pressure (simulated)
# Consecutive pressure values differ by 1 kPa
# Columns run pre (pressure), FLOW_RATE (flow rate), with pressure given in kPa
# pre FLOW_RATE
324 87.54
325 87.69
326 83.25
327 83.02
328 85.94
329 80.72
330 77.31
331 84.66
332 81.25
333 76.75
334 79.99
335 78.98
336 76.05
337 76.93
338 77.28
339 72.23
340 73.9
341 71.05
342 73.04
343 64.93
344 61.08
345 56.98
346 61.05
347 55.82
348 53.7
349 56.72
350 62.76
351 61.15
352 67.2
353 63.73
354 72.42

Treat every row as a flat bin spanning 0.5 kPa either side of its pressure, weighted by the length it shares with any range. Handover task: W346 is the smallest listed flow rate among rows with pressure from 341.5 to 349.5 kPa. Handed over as 53.7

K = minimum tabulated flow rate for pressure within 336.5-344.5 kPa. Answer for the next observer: 61.08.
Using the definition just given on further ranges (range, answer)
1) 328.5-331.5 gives 77.31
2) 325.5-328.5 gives 83.02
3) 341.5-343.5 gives 64.93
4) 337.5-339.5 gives 72.23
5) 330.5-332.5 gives 81.25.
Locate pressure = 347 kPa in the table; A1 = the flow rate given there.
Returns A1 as 55.82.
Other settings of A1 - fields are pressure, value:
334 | 79.99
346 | 61.05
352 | 67.2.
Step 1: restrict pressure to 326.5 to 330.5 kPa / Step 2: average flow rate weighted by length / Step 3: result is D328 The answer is 81.7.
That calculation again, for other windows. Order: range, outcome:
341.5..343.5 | 69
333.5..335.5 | 79.5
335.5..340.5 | 75.3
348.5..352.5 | 62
